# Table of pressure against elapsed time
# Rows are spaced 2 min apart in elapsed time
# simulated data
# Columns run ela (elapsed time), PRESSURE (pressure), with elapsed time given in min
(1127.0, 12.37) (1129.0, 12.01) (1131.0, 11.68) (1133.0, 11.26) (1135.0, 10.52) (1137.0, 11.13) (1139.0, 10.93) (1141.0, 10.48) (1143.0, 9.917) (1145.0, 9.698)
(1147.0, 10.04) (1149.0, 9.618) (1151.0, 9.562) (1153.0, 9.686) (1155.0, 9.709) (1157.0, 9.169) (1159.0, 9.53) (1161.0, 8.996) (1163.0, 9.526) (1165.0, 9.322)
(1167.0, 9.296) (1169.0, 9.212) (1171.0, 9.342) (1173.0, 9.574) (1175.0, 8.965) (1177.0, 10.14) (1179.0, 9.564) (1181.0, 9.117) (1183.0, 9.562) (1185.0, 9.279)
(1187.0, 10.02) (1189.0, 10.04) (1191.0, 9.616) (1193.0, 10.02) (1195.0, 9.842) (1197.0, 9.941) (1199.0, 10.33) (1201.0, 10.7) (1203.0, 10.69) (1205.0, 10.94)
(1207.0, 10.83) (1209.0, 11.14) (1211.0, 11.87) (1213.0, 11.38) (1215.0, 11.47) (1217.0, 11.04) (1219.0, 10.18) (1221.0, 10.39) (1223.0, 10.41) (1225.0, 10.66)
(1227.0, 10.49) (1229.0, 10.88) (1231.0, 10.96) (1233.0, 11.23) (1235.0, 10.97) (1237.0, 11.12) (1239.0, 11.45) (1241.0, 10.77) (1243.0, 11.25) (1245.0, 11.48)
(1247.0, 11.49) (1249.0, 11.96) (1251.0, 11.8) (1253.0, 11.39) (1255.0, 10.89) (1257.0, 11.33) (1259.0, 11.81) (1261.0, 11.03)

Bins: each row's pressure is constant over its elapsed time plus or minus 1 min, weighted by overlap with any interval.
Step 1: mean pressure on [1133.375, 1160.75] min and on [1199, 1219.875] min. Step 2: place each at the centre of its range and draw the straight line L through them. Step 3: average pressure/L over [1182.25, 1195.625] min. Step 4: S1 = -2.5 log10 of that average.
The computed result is 0.10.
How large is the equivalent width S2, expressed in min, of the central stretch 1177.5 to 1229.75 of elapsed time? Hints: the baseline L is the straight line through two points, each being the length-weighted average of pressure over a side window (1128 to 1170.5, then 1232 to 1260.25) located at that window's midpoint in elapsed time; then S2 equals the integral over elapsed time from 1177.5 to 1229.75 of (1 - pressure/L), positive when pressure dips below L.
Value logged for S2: 1.89 min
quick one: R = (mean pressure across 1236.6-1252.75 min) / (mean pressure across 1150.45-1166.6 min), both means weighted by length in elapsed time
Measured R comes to 1.2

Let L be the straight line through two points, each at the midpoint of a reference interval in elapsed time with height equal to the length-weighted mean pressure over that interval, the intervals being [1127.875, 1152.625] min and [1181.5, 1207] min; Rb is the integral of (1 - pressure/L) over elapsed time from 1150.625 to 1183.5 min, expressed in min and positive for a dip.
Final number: 2.9 min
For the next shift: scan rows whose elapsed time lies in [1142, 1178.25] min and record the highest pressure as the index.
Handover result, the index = 10.14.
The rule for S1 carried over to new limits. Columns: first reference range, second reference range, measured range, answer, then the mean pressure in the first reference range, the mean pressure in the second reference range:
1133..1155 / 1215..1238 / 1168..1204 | 0.077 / 10.2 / 10.8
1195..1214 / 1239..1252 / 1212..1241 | 0.026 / 10.8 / 11.5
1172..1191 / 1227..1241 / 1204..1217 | -0.087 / 9.59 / 11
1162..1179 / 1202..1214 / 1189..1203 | 0.050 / 9.43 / 11.1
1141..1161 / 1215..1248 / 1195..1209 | -0.009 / 9.67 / 10.9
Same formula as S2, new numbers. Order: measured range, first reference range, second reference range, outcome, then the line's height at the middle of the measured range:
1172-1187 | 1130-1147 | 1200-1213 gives 1.9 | 10.9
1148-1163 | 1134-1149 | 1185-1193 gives 1.1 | 10.2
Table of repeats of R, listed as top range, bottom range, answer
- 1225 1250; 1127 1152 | 1.05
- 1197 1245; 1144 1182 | 1.15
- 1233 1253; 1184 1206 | 1.12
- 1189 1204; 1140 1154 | 1.03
